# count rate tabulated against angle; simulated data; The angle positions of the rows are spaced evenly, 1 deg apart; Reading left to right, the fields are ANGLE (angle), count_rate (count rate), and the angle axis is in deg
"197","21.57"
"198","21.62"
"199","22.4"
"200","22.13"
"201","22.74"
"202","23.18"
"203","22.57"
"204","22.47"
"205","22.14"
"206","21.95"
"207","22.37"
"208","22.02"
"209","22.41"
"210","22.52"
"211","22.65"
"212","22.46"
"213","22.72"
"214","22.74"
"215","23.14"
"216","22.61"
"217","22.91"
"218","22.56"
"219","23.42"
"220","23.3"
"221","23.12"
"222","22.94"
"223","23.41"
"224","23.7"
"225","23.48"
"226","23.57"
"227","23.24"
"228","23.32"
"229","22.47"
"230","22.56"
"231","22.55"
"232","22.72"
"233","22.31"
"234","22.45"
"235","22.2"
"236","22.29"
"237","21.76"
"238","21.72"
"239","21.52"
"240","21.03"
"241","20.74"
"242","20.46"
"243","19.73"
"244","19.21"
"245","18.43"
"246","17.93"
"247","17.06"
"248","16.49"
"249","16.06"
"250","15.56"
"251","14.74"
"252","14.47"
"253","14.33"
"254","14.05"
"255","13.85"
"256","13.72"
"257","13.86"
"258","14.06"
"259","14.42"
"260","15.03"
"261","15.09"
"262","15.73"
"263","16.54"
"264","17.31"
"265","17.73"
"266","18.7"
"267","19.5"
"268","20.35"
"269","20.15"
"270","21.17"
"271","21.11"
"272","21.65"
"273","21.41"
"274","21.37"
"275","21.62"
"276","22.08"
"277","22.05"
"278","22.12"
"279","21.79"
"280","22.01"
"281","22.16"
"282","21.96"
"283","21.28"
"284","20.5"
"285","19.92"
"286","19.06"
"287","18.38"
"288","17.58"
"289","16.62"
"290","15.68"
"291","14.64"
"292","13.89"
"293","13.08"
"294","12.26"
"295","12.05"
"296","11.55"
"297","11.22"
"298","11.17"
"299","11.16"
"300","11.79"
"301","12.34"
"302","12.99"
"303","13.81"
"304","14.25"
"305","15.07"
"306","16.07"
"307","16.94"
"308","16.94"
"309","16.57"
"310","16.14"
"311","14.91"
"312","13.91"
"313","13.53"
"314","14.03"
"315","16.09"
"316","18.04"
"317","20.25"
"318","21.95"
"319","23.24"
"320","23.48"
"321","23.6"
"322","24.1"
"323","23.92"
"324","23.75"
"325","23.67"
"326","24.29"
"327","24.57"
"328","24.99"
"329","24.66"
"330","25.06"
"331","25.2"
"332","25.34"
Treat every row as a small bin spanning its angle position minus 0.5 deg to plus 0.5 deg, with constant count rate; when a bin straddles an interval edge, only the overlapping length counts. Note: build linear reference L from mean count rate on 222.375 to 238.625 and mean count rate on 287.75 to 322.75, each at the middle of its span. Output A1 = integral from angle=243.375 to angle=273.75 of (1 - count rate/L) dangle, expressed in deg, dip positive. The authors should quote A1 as 4.5 deg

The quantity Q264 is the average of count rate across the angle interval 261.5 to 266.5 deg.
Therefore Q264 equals 17.2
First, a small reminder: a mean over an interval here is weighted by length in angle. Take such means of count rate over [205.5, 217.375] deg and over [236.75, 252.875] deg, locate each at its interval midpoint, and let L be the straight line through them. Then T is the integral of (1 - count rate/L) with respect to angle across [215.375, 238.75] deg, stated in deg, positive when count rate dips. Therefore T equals -2.5 deg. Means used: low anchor 22.5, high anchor 18.4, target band 22.8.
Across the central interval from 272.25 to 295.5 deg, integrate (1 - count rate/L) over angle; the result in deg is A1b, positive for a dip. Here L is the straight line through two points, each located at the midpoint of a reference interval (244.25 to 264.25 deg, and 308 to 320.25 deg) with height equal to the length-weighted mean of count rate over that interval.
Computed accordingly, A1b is -3.4 deg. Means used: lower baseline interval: 15.5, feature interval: 18.9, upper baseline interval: 17.5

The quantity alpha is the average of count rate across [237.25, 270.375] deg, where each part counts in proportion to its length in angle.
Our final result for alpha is 17.3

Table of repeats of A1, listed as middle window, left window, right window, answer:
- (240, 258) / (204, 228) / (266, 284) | 4.4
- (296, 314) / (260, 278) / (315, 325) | 6.3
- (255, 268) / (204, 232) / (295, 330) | 2.8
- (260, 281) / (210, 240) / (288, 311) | -3.2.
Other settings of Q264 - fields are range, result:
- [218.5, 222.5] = 23.2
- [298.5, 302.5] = 12.1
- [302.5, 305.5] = 14.4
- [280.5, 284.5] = 21.5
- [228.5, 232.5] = 22.6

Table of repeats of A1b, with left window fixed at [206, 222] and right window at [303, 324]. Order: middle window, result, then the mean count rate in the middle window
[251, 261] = 3.14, 14.3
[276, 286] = -0.90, 21.4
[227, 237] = -0.29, 22.5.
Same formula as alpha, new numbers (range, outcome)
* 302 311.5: 15.5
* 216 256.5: 20.3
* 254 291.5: 18.6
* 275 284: 21.8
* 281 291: 18.9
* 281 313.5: 15.3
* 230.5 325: 18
